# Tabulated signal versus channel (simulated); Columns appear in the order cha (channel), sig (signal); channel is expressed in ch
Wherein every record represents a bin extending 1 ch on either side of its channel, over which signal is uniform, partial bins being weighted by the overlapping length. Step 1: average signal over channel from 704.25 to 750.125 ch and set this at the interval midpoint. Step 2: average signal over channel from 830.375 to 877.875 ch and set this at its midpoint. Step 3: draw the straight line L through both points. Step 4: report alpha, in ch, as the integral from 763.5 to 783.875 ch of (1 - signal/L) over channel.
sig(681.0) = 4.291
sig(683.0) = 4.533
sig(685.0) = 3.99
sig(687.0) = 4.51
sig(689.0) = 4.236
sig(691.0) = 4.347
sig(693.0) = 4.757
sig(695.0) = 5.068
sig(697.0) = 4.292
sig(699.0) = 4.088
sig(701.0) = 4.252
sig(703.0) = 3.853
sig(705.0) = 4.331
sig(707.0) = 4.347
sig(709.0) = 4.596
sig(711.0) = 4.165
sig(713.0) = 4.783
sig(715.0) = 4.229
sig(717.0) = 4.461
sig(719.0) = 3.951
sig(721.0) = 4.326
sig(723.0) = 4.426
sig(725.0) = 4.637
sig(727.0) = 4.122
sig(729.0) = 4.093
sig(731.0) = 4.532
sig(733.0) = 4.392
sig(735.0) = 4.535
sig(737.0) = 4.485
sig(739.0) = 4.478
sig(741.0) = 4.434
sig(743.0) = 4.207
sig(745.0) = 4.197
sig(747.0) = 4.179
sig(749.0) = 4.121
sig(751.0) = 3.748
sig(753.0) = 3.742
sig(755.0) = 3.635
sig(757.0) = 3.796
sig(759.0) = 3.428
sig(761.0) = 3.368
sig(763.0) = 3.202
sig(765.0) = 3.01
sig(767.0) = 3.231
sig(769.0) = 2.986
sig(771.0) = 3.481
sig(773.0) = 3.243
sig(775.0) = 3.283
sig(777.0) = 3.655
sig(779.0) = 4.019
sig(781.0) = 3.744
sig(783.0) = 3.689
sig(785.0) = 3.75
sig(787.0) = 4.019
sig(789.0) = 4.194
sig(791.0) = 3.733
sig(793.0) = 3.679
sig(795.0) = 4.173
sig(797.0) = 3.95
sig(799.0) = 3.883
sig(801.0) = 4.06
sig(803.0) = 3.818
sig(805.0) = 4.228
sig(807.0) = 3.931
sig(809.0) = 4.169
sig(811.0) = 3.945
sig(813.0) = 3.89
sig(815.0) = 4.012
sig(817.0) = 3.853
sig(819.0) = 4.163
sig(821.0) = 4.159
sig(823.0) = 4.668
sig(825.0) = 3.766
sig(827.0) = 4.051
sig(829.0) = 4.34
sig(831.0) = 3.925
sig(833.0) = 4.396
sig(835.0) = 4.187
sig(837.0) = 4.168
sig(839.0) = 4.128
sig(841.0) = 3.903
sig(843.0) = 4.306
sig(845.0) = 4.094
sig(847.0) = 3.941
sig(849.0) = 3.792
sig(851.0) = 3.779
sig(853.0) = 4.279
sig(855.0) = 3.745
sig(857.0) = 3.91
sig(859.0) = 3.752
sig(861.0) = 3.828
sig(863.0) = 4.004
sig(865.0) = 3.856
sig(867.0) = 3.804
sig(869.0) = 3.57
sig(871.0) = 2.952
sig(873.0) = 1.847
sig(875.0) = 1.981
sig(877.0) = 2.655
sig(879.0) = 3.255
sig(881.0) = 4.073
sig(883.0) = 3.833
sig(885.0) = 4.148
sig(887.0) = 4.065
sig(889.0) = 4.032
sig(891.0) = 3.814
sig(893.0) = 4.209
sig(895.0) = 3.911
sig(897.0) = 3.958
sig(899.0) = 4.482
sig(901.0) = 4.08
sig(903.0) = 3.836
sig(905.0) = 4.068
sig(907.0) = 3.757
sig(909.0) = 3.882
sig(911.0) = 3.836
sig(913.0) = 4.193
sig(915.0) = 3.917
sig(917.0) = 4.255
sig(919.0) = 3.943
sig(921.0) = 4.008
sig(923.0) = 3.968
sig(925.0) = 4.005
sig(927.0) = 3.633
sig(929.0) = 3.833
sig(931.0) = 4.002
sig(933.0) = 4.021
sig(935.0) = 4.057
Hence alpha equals 3.4 ch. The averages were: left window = 4.35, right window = 3.7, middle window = 3.43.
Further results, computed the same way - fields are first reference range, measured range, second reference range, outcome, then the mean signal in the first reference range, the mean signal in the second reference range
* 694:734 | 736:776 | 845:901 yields 4.5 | 4.35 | 3.7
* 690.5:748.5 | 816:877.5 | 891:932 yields 4.6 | 4.36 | 3.98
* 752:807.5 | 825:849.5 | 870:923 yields -2.6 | 3.67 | 3.73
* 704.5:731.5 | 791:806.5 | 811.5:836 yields 0.8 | 4.35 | 4.11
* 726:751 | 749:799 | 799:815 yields 6.1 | 4.29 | 4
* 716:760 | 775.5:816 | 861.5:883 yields -1.6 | 4.18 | 3.24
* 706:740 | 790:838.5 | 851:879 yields -3.8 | 4.39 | 3.41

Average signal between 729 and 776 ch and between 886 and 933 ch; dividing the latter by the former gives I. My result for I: 1.0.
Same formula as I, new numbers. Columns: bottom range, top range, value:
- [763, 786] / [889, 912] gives 1.16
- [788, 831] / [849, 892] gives 0.89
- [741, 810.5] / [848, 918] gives 1.00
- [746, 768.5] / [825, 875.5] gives 1.06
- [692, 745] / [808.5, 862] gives 0.92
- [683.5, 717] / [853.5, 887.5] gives 0.80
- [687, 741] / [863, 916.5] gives 0.85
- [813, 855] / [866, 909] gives 0.89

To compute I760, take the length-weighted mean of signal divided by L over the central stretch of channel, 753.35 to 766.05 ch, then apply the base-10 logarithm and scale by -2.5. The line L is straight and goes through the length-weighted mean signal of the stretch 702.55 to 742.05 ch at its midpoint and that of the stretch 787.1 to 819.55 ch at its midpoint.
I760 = 0.22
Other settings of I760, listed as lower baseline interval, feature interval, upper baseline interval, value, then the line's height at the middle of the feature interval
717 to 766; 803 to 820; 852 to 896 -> -0.05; 3.82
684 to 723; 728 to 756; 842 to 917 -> 0.01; 4.22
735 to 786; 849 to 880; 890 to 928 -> 0.14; 3.91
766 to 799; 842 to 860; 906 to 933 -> -0.04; 3.81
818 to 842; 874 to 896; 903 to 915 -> 0.10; 4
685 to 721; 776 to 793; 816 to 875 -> 0.07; 4.08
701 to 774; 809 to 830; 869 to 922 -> -0.06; 3.87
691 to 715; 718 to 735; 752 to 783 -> -0.07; 4.06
